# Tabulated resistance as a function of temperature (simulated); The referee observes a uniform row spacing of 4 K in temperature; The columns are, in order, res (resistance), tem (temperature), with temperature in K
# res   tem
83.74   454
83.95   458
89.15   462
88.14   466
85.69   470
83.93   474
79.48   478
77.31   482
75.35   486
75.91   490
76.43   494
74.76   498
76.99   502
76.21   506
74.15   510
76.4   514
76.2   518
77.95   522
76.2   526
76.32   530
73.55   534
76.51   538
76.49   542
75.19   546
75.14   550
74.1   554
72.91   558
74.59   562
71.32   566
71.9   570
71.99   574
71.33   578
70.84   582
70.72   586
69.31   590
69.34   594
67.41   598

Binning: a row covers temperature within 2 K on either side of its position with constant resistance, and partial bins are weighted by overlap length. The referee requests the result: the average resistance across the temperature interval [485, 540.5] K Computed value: 75.9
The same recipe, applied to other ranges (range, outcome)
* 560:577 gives 72.4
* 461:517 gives 79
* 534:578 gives 73.9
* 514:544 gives 76.2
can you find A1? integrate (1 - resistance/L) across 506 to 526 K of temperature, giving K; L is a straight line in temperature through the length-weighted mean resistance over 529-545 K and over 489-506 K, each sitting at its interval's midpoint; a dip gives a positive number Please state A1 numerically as -0.1 K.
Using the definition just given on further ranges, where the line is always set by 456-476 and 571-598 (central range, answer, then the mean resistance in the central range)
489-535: 2.32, 76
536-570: 0.10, 74.4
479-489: 0.86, 76.6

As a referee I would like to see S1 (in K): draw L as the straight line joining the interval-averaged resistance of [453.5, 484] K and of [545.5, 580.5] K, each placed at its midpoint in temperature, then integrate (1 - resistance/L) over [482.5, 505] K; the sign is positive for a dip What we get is 1.40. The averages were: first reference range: 83.9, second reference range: 73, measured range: 76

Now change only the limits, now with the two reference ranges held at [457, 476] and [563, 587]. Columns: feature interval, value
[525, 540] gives 0.3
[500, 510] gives 0.6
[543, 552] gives 0.0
